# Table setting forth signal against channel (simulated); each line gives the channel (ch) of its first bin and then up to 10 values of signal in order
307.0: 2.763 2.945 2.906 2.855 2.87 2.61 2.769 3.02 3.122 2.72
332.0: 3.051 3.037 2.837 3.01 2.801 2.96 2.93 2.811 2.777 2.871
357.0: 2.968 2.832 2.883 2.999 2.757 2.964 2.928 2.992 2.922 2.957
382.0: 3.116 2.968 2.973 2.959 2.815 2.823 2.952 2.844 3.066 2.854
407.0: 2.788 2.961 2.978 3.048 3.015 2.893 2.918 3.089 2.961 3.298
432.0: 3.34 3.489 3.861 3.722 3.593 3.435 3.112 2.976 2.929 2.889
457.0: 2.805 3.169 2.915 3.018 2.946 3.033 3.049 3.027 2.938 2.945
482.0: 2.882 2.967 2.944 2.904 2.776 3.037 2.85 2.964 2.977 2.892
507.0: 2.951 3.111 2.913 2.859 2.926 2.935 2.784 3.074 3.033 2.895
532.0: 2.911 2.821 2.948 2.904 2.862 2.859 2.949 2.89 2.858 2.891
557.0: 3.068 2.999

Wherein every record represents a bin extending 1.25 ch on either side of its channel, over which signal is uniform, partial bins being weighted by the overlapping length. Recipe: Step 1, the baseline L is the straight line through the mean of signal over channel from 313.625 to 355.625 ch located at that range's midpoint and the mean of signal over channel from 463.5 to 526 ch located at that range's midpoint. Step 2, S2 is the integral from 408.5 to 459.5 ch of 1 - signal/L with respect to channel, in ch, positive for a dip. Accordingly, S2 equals -4.2 ch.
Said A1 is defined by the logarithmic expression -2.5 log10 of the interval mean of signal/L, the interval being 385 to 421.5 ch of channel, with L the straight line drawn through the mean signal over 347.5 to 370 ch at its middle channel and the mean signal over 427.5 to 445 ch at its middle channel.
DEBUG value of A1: 0.11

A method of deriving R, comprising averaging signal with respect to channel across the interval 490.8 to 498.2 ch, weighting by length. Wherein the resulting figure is 2.89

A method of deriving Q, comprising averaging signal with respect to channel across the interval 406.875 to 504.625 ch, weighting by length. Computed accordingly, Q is 3.06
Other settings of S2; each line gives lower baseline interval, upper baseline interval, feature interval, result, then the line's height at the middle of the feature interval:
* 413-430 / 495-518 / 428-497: -2.8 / 2.98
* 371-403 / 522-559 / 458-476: -0.5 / 2.93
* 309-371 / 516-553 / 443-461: -0.9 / 2.9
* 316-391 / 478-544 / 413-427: -0.3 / 2.92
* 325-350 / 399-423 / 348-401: 0.5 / 2.94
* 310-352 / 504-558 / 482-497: 0.0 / 2.92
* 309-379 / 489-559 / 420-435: -1.2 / 2.91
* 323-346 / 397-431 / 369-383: -0.1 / 2.96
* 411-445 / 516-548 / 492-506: 0.4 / 3.02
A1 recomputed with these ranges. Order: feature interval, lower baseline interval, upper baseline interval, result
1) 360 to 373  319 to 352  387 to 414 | 0.00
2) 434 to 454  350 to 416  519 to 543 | -0.15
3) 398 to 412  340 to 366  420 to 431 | 0.04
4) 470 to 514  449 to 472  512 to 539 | 0.00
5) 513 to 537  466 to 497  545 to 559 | 0.01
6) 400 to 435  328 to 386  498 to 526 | -0.04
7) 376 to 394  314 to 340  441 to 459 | 0.01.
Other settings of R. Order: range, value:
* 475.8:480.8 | 2.94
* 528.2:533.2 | 2.9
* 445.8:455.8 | 2.97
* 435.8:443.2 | 3.73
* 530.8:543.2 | 2.89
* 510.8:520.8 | 2.91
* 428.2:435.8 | 3.38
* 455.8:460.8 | 2.99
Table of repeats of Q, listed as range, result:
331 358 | 2.91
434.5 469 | 3.19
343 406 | 2.92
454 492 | 2.96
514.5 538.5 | 2.92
